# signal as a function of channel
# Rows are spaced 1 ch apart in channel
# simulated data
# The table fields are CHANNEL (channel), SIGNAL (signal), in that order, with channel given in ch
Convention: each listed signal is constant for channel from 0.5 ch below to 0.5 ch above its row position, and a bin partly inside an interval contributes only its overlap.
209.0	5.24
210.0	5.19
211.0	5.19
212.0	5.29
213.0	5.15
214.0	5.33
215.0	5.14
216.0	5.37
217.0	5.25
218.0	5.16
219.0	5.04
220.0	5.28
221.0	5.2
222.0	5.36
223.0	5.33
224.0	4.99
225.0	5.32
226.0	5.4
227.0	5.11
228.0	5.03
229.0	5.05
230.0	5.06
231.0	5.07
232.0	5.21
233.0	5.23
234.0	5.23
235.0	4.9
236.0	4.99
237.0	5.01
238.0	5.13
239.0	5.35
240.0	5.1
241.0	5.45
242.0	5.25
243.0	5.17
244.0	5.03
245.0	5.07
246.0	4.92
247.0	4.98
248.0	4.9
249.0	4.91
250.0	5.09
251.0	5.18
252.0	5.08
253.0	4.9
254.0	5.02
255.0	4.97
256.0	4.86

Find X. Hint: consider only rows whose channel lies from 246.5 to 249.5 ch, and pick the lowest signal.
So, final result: 4.9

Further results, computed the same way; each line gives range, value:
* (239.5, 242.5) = 5.1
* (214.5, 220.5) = 5.04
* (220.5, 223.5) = 5.2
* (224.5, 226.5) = 5.32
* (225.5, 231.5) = 5.03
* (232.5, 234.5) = 5.23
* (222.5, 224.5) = 4.99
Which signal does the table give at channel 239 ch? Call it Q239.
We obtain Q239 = 5.35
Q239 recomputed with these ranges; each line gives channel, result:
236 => 4.99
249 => 4.91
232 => 5.21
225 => 5.32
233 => 5.23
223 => 5.33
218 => 5.16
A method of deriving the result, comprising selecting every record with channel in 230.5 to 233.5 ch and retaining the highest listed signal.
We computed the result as 5.23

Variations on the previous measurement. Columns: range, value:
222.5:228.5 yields 5.4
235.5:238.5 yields 5.13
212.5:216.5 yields 5.37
